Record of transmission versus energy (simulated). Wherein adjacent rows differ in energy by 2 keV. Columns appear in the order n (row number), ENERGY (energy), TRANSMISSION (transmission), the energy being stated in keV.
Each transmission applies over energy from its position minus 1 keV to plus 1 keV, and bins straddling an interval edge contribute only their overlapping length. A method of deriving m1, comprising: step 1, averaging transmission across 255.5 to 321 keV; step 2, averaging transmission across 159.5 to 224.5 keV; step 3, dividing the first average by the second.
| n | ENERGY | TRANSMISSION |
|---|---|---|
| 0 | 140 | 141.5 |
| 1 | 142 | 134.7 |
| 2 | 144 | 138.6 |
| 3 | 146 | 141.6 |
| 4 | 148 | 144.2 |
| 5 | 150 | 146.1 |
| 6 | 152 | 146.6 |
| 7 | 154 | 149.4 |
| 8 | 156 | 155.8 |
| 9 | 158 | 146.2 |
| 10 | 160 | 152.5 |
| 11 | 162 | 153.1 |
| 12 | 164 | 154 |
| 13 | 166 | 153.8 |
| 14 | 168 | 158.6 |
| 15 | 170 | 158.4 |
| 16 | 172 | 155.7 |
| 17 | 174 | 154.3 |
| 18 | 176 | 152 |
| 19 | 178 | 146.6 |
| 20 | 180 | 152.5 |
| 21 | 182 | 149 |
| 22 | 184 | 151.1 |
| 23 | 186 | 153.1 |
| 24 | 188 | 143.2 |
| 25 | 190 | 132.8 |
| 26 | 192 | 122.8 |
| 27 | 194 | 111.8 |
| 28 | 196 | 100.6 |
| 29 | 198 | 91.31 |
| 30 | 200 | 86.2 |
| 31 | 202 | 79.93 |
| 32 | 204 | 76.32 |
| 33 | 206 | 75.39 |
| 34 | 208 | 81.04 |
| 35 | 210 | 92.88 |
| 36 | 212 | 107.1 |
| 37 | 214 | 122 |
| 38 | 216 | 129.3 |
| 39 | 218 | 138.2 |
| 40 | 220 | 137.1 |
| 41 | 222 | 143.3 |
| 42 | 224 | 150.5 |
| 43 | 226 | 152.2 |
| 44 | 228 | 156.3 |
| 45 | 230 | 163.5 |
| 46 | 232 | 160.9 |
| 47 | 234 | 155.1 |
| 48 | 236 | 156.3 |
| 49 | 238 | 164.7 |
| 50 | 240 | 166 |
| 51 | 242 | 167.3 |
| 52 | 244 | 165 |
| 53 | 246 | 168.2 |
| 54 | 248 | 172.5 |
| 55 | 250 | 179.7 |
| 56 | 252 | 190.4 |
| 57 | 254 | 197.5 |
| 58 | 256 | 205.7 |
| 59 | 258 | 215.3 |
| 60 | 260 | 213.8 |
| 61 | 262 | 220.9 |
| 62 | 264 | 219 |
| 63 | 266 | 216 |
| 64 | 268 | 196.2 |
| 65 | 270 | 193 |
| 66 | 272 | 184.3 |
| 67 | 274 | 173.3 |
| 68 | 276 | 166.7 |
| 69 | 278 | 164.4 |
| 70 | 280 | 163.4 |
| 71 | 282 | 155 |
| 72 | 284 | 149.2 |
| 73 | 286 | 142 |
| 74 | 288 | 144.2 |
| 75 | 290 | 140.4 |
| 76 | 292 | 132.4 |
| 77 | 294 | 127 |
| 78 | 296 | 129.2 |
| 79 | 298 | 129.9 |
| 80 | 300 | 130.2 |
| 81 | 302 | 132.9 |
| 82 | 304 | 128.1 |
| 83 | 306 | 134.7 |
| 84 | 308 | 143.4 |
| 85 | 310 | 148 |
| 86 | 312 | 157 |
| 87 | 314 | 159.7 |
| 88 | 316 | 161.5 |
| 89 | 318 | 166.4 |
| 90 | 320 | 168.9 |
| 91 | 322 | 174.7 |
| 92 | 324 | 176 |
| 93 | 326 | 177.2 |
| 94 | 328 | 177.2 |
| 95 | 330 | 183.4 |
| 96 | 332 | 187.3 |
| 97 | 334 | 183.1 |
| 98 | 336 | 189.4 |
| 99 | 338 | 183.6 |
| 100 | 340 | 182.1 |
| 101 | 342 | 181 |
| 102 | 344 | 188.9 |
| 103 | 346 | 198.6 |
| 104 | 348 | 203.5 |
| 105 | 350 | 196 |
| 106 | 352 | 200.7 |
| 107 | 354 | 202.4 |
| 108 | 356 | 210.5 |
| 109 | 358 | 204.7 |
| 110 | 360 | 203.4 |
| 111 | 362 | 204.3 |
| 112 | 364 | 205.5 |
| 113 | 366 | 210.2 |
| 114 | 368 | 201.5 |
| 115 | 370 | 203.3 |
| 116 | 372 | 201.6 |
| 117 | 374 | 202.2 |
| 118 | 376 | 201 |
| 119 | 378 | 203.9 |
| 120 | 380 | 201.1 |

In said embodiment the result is 1.3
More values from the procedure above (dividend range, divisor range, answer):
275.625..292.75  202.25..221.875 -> 1.40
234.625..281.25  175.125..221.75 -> 1.55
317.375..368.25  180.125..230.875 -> 1.56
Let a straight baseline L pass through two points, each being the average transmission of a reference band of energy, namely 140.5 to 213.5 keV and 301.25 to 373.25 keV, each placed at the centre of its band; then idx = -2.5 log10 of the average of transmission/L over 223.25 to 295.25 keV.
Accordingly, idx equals -0.10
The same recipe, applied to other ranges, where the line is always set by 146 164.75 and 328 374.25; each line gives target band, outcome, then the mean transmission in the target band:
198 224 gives 0.46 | 107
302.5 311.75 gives 0.31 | 140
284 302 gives 0.32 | 135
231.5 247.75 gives 0.04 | 163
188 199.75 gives 0.37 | 113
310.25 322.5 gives 0.15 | 163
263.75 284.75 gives -0.01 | 179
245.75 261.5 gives -0.13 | 195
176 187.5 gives 0.04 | 150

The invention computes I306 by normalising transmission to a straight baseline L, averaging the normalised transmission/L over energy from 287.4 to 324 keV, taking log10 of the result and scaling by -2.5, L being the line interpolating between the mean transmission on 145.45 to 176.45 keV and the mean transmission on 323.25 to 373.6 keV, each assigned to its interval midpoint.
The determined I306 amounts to 0.26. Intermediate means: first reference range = 152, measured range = 146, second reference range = 194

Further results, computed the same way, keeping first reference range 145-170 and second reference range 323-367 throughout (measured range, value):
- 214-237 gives 0.12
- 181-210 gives 0.39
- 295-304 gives 0.37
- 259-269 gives -0.22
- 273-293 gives 0.17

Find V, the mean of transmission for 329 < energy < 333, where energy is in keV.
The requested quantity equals 185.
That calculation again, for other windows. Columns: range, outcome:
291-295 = 130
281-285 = 152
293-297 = 128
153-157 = 153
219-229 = 148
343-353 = 198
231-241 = 161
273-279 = 168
